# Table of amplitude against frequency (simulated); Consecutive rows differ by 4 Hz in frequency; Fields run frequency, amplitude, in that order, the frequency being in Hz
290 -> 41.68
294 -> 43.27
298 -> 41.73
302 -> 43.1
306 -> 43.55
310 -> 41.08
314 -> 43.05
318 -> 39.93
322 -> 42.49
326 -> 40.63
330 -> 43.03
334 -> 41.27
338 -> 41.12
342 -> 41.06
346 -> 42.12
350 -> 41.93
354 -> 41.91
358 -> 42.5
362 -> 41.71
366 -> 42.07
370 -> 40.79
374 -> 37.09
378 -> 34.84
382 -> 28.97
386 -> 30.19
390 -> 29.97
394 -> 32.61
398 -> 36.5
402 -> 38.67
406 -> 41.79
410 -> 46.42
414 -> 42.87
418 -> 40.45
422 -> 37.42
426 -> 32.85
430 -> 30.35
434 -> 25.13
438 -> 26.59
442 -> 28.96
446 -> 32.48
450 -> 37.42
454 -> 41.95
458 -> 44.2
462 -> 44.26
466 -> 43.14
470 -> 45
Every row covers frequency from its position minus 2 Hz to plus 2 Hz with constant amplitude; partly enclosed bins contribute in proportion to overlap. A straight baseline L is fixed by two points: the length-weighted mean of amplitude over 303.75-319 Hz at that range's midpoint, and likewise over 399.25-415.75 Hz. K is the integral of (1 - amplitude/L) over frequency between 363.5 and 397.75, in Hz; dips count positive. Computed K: 5.98 Hz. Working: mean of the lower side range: 42.1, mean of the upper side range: 42.2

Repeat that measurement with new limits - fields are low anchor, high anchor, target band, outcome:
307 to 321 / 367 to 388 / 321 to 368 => -4.4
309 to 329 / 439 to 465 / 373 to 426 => 3.7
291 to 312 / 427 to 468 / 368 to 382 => 0.9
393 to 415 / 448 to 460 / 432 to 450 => 5.1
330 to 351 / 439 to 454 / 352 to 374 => -0.8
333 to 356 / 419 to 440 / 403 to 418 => -4.3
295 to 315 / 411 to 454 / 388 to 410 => -0.4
